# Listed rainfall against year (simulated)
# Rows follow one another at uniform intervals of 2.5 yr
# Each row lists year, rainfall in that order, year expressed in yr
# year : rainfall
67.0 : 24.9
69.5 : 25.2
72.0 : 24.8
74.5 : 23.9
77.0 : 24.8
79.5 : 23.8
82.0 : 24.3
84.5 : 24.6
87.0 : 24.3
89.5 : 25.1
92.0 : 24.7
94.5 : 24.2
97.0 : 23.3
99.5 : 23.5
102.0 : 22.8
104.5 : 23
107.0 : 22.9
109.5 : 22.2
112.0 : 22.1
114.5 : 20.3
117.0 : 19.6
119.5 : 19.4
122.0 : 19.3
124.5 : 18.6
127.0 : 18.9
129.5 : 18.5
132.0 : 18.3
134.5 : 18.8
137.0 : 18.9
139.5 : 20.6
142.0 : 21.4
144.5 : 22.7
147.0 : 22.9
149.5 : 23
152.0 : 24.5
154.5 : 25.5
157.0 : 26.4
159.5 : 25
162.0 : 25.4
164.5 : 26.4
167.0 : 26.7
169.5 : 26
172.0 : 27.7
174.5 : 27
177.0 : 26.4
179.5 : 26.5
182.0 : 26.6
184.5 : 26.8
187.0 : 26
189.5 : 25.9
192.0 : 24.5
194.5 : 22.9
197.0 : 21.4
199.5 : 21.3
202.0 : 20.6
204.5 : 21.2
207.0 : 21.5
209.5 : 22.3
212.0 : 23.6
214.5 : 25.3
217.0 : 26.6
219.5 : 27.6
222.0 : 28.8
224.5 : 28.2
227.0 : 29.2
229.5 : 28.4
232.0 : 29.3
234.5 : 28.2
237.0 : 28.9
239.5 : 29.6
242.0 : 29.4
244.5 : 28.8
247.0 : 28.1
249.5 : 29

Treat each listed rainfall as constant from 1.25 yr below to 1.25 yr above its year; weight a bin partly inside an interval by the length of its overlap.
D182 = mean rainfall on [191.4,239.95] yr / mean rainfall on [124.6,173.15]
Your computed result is 1.1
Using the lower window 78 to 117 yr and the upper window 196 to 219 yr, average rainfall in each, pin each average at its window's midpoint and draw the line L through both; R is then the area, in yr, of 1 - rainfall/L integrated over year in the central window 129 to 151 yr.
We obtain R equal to 2.3 yr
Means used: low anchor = 23.3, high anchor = 22.8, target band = 20.7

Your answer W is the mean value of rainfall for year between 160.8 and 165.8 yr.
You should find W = 25.9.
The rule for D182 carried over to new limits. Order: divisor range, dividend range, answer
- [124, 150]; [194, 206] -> 1.06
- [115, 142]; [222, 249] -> 1.50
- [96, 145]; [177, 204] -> 1.17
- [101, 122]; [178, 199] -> 1.17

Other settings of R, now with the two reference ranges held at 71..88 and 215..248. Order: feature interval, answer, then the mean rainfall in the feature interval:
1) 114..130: 3.9 yr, 19.2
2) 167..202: 2.6 yr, 25.2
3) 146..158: 0.9 yr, 24.5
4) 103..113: 1.0 yr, 22.6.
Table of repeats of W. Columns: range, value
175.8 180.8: 26.5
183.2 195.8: 25.2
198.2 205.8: 21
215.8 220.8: 27.1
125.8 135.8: 18.6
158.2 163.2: 25.2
